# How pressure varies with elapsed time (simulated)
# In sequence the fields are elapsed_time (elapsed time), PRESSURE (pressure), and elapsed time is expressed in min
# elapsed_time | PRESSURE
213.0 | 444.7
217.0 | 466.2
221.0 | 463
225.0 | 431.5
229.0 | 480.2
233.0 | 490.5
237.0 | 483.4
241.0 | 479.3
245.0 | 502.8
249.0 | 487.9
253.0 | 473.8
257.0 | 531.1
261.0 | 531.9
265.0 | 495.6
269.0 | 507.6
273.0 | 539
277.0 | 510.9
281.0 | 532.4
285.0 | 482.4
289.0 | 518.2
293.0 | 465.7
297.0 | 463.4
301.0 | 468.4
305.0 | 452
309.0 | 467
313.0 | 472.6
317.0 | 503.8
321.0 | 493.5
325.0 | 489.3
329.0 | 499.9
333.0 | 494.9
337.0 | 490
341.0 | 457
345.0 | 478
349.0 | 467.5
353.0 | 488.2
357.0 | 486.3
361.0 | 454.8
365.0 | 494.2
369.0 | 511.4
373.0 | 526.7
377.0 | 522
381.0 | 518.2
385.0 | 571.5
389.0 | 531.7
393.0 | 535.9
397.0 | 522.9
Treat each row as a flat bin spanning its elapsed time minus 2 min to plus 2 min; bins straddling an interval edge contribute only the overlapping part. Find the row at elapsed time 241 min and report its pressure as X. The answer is 479.3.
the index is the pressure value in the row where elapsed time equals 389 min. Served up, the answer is 531.7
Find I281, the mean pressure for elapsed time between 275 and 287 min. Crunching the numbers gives 509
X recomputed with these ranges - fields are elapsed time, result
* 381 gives 518.2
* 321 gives 493.5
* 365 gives 494.2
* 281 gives 532.4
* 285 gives 482.4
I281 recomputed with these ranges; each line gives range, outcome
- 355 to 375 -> 495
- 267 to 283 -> 522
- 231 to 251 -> 489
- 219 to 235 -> 466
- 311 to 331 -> 492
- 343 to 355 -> 478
